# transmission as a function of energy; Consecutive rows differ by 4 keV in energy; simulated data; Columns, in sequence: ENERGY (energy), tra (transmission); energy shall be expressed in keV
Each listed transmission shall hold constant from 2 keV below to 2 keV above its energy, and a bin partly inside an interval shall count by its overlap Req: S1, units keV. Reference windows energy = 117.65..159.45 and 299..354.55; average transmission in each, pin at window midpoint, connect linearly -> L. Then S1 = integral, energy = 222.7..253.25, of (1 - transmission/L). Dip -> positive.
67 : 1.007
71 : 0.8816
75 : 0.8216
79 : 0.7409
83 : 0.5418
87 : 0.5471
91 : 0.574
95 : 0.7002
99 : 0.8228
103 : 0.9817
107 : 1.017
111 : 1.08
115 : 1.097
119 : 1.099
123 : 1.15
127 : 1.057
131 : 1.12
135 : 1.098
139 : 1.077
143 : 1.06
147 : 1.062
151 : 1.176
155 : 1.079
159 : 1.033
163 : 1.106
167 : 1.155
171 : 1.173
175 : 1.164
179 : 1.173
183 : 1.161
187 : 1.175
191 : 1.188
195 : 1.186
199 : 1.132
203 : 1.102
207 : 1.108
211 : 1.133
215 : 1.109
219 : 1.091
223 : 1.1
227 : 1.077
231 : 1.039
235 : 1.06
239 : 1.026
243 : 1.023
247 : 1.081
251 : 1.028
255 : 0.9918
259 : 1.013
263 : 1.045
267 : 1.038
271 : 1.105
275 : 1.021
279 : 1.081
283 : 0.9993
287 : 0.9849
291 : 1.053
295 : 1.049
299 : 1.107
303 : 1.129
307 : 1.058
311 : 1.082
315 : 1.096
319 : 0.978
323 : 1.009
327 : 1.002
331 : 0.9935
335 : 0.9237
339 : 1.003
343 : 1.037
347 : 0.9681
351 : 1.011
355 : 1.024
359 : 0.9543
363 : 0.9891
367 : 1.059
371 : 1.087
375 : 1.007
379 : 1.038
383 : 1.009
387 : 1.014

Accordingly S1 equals 0.2 keV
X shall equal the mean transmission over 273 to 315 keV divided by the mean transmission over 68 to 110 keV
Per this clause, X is 1.4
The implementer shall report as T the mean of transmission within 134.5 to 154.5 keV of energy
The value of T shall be 1.09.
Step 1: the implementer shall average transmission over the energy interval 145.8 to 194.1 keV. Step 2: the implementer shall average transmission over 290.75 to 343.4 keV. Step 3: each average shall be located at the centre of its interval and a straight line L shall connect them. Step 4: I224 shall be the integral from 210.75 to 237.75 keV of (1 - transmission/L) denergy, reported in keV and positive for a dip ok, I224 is 0.5 keV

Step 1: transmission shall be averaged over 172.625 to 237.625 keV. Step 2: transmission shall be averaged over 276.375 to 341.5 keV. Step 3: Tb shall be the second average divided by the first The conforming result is 0.92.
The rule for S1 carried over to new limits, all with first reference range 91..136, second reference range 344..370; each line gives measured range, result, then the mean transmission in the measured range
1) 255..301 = -1.81 keV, 1.04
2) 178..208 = -4.59 keV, 1.15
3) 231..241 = -0.40 keV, 1.04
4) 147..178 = -3.84 keV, 1.12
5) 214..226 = -1.15 keV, 1.1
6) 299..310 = -0.99 keV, 1.09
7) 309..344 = -0.29 keV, 1.01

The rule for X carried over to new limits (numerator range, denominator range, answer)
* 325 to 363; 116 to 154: 0.90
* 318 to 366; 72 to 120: 1.20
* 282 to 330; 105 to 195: 0.94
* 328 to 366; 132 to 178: 0.89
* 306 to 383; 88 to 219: 0.95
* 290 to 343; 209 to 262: 0.98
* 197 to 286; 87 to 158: 1.06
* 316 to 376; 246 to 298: 0.97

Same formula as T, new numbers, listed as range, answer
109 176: 1.1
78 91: 0.594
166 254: 1.11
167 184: 1.17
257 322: 1.05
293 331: 1.05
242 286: 1.04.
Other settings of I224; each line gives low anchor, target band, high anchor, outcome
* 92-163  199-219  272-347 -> -1.5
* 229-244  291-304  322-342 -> -1.0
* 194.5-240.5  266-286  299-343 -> 0.2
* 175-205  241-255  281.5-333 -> 0.8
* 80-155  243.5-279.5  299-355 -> -1.4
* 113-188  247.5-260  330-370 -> 0.4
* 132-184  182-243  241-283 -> -1.8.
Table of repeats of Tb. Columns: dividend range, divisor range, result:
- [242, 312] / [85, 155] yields 1.06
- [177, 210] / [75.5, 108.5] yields 1.56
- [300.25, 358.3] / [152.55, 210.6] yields 0.90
